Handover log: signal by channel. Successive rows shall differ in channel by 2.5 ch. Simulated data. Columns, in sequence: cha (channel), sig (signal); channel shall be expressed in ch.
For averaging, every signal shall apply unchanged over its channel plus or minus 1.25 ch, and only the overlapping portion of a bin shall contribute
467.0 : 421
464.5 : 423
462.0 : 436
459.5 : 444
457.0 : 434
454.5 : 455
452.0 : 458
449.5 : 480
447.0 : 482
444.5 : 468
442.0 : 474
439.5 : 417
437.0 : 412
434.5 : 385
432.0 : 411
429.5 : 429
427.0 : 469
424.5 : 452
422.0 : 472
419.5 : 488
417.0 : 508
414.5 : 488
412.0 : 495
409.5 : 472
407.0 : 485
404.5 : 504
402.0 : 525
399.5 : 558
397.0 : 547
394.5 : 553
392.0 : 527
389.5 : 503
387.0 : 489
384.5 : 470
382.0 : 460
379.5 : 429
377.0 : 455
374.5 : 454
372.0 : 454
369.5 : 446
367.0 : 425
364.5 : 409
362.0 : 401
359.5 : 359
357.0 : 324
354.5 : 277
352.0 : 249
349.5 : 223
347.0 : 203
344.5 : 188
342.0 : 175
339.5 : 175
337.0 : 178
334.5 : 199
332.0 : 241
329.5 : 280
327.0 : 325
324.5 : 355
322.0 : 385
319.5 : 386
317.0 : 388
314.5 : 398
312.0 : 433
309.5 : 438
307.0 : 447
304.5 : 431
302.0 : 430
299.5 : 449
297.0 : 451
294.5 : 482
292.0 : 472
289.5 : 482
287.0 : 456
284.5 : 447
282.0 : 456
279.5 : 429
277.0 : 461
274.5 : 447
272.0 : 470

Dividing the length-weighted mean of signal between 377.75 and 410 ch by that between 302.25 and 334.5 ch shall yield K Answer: 1.35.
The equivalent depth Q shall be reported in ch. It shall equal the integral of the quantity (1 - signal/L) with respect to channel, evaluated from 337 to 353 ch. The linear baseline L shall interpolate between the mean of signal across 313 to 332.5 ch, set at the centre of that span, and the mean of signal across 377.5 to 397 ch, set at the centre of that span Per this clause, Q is 8.0 ch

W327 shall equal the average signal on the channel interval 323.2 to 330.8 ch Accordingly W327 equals 320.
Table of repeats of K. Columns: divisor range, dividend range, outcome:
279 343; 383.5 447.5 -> 1.27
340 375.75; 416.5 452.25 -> 1.39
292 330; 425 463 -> 1.08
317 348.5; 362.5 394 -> 1.76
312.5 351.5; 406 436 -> 1.68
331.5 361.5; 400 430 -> 2.05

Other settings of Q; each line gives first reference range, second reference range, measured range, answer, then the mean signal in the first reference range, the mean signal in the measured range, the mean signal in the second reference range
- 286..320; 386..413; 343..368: 9.27 ch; 440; 303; 515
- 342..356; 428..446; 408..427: -4.85 ch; 225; 481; 429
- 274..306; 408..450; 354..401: 0.43 ch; 453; 453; 459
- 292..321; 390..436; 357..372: 1.86 ch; 432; 405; 487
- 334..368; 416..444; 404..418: -3.00 ch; 271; 491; 447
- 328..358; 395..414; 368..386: -3.25 ch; 226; 453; 513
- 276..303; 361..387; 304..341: 9.60 ch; 456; 334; 443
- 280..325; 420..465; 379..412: -4.59 ch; 434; 503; 446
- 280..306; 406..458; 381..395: -1.25 ch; 455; 498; 459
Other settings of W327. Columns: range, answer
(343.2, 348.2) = 195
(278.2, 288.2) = 447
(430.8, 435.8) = 398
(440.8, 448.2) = 475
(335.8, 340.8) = 176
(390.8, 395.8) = 540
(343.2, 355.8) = 228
